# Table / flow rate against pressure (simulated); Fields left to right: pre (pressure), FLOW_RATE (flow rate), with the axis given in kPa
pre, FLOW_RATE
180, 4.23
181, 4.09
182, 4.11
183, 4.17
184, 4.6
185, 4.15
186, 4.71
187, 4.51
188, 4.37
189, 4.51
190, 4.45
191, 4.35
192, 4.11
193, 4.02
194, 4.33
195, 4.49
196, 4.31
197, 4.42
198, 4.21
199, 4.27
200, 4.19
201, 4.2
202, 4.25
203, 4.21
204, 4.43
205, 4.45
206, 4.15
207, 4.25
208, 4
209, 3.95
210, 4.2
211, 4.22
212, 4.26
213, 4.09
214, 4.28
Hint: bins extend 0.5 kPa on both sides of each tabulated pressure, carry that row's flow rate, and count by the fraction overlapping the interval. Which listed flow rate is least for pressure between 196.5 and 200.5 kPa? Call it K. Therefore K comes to 4.19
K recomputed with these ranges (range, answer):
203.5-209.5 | 3.95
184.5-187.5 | 4.15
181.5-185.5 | 4.11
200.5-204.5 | 4.2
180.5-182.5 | 4.09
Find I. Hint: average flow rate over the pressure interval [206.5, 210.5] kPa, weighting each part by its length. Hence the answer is 4.1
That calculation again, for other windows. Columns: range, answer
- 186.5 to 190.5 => 4.46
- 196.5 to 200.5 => 4.27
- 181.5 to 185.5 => 4.26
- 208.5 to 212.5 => 4.16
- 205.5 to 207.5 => 4.2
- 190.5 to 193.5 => 4.16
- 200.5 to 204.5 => 4.27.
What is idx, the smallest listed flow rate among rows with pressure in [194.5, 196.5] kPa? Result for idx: 4.31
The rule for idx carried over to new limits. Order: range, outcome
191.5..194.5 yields 4.02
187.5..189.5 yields 4.37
